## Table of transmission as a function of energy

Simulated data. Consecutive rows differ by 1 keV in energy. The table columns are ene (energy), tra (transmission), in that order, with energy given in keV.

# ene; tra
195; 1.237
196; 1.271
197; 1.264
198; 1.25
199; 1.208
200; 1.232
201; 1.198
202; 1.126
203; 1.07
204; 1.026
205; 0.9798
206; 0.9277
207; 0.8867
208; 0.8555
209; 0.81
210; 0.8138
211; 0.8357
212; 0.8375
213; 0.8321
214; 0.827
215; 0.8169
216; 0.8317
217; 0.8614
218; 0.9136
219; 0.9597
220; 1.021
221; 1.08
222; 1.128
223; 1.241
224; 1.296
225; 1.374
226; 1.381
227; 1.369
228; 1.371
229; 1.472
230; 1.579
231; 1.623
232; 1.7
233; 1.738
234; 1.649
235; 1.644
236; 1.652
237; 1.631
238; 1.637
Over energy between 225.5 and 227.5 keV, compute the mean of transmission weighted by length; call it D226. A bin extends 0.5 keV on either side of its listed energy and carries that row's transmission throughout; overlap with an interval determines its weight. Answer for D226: 1.38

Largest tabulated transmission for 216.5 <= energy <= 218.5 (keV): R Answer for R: 0.9136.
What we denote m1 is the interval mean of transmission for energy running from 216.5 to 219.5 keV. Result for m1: 0.912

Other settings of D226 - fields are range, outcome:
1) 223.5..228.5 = 1.36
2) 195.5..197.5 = 1.27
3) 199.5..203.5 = 1.16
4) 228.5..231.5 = 1.56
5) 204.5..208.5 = 0.912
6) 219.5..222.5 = 1.08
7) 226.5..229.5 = 1.4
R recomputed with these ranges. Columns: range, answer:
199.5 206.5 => 1.232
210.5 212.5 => 0.8375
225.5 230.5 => 1.579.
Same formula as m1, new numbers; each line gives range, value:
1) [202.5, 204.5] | 1.05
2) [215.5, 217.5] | 0.847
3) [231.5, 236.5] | 1.68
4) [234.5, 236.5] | 1.65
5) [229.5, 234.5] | 1.66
